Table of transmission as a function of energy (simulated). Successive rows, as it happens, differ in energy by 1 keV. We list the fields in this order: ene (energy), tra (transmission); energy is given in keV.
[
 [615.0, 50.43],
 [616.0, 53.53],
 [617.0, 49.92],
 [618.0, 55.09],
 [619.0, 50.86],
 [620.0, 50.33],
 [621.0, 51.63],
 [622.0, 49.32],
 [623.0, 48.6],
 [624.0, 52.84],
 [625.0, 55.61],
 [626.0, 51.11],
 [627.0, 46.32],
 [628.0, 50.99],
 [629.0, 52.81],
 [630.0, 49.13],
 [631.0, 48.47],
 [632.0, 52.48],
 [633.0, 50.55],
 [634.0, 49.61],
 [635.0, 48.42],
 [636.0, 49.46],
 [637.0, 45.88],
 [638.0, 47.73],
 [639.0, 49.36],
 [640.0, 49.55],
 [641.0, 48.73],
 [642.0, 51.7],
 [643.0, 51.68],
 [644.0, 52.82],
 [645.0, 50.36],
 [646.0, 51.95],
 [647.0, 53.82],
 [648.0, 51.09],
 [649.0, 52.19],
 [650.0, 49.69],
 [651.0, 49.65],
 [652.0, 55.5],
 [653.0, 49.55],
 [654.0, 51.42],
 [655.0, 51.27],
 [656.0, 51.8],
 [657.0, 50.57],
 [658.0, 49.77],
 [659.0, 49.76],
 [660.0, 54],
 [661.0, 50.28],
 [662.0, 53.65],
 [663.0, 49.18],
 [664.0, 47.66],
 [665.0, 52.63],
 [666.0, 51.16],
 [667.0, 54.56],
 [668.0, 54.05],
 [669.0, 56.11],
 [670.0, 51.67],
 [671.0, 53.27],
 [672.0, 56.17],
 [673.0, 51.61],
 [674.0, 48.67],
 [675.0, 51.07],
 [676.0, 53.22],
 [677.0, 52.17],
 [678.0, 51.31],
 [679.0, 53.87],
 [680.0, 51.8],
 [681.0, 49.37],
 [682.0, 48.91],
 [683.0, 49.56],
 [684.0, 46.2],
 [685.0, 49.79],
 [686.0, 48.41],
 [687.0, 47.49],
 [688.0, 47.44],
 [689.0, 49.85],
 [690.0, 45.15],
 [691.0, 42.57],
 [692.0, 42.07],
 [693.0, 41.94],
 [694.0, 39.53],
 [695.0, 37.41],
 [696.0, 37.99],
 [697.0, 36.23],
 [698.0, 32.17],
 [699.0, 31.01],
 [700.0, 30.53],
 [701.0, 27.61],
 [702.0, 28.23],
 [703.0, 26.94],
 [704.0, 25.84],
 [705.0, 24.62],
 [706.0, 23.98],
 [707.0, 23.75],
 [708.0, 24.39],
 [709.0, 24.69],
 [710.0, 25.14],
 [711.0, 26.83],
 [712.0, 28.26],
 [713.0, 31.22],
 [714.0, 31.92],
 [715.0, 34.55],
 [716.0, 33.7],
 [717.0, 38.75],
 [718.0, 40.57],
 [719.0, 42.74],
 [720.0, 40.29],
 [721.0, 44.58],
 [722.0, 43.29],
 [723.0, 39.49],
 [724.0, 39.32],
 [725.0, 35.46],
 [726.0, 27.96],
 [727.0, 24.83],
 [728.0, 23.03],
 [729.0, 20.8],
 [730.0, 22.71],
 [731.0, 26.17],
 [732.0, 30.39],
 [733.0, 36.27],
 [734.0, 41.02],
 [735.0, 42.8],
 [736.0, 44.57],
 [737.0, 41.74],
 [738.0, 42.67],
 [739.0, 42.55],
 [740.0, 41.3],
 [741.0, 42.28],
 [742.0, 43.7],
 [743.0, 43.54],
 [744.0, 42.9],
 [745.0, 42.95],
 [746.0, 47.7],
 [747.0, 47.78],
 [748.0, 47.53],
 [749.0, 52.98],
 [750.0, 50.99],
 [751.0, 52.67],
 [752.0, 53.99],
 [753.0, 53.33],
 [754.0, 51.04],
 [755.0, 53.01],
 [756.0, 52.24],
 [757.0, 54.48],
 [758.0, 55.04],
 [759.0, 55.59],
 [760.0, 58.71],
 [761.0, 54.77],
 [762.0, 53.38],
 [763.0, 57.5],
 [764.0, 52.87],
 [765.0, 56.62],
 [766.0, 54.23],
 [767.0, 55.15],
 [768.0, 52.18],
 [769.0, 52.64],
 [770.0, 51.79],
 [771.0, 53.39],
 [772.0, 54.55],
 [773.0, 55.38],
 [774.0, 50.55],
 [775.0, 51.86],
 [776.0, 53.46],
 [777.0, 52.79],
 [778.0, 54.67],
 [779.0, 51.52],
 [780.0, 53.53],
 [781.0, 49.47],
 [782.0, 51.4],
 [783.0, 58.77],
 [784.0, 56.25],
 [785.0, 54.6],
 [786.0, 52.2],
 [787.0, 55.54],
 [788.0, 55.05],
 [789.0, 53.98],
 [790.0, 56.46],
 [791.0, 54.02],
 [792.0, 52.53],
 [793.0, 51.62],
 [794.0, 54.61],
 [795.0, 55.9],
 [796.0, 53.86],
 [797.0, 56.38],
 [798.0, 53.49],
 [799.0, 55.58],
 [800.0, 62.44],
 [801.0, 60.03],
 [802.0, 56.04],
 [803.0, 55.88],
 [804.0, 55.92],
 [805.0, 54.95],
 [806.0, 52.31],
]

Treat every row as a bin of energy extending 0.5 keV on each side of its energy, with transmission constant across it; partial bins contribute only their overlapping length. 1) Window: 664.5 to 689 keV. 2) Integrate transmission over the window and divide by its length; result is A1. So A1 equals 51.2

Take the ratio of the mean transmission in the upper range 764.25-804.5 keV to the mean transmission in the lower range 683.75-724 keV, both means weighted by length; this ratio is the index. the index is 1.5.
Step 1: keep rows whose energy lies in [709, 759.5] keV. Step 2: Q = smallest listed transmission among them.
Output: 20.8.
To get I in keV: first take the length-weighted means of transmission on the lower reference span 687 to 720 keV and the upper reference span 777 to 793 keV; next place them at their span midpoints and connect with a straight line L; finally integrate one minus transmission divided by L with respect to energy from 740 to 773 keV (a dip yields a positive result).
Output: -3.2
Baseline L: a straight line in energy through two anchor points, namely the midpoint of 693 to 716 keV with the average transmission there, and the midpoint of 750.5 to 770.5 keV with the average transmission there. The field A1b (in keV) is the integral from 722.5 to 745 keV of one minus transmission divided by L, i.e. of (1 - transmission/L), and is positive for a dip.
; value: 3.40 keV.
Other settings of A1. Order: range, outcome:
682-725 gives 36.5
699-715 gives 27.3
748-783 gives 53.5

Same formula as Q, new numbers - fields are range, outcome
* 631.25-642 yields 45.88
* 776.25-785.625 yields 49.47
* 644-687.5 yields 46.2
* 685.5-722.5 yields 23.75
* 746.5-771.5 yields 47.53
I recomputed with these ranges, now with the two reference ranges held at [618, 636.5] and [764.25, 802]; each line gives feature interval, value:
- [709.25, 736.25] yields 9.8 keV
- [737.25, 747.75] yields 1.9 keV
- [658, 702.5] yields 4.3 keV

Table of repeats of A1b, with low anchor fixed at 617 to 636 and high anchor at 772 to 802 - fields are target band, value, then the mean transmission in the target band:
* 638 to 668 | 0.1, 51.2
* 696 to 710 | 6.5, 28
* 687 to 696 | 1.6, 43.2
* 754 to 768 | -0.2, 54.7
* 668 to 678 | -0.2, 52.7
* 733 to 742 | 1.9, 42.1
